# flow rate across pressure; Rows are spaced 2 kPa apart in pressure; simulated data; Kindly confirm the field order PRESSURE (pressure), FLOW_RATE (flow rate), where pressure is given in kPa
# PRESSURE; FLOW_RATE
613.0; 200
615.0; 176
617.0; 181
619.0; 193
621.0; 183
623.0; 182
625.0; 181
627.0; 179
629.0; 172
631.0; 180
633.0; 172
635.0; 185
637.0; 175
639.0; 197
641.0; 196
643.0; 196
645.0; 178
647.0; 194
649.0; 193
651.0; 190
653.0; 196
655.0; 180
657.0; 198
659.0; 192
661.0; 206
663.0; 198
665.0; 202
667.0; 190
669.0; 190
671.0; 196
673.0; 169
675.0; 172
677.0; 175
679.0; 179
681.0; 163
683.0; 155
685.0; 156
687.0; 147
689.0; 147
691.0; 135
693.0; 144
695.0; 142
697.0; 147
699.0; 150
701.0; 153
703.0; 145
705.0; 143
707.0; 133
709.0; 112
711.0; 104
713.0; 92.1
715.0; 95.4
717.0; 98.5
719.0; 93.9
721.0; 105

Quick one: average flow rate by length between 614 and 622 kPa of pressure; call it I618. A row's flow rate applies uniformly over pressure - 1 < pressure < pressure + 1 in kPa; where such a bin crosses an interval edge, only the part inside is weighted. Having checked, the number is 183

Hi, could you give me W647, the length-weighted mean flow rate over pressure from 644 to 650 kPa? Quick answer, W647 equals 188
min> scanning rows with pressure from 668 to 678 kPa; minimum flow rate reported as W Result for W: 169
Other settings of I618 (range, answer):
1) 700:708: 144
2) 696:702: 150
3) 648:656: 190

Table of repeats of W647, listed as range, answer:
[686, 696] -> 143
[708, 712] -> 108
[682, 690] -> 151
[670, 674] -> 182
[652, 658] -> 191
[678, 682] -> 171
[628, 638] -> 177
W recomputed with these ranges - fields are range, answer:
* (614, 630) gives 172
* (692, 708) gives 133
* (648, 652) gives 190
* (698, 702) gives 150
